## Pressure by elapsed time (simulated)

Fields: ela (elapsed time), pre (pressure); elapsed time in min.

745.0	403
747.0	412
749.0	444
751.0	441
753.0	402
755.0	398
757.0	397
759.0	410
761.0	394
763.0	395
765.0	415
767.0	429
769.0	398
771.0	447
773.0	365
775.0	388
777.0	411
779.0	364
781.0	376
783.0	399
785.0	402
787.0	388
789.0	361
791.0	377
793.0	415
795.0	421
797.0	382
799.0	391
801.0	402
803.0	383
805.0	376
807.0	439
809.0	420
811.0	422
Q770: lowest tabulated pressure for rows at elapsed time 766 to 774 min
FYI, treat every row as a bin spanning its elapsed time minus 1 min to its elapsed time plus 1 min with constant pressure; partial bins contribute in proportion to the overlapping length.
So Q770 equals 365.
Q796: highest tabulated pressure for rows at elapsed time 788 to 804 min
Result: 421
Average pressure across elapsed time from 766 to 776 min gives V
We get 405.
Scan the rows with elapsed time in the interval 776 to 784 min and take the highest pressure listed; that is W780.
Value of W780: 411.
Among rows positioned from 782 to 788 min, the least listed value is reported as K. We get 388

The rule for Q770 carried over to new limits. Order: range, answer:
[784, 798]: 361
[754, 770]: 394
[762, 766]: 395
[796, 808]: 376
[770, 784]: 364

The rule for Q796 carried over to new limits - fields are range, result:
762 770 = 429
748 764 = 444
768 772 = 447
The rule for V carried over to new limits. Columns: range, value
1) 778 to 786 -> 385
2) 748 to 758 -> 416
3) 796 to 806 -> 387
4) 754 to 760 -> 402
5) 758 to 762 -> 402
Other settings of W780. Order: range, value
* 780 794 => 415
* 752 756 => 402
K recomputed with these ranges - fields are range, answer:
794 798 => 382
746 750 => 412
